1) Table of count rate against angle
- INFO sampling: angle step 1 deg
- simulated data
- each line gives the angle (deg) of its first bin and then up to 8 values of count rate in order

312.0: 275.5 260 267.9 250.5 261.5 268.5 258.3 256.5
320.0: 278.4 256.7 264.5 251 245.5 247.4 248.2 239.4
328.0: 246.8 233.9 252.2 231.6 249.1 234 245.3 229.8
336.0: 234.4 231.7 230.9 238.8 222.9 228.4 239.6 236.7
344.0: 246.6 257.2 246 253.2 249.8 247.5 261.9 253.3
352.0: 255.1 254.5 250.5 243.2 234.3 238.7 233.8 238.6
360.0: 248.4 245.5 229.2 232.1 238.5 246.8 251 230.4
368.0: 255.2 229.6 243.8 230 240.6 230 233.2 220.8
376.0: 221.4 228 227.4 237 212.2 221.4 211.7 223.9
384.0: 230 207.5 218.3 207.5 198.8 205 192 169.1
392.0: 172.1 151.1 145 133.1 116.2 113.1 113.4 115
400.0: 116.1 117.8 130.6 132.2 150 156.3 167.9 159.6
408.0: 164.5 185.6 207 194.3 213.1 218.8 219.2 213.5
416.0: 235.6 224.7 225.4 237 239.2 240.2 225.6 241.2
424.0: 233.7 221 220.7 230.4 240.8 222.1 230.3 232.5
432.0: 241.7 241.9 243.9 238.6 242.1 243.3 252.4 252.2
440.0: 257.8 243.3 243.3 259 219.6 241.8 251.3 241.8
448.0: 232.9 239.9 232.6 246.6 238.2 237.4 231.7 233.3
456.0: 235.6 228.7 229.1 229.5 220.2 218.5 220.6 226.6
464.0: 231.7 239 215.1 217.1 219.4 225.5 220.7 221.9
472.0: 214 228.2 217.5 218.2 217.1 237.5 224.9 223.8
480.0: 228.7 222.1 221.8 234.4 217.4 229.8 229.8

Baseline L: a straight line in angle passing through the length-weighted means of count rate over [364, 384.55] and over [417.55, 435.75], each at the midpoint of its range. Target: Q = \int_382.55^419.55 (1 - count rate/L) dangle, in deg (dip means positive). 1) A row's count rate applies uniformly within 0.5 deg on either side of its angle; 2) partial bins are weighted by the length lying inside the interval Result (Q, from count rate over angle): 8.7 deg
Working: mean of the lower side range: 231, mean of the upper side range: 234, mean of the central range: 178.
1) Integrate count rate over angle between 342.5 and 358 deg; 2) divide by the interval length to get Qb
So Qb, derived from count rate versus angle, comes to 248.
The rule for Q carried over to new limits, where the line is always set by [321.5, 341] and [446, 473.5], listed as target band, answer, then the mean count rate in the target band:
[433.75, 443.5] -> -0.7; 248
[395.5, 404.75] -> 4.4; 124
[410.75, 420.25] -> 0.4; 222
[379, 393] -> 1.9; 205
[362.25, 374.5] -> 0.0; 238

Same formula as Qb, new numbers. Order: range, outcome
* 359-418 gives 199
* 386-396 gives 174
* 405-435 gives 219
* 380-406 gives 167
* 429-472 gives 235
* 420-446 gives 239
